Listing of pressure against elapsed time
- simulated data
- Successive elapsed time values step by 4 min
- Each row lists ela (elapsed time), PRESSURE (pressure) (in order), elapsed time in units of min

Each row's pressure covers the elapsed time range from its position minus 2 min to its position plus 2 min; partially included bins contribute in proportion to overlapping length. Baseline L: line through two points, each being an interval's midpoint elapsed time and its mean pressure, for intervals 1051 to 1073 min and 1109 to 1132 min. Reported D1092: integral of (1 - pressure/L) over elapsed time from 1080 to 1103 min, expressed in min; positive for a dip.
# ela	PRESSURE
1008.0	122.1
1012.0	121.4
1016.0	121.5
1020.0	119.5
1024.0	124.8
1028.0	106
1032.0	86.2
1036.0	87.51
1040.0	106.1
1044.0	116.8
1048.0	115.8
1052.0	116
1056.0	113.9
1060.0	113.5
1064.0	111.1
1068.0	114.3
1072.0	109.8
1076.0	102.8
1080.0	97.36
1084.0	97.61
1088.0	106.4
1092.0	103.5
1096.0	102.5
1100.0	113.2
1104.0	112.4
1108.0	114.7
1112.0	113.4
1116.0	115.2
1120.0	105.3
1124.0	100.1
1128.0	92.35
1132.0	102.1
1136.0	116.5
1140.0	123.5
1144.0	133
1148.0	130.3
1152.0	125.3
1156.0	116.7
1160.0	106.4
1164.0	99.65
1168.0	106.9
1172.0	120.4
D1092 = 1.02 min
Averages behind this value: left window 113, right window 105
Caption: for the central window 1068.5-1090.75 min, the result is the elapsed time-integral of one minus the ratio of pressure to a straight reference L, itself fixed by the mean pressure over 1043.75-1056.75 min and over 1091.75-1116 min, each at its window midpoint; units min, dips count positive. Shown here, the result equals 1.9 min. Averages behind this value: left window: 116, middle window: 104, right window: 111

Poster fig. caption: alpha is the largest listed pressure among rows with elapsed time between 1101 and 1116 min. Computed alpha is 115.2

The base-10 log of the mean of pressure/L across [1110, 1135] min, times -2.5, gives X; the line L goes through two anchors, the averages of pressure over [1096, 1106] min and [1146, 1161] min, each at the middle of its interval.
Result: 0.09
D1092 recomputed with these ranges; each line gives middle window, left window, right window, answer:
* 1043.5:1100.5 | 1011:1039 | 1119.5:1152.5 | 1.29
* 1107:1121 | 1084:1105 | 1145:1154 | 0.21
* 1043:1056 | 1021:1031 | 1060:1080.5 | -0.62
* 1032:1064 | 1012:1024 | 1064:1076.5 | 1.72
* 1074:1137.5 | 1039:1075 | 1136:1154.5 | 7.65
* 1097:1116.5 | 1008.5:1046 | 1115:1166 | -0.18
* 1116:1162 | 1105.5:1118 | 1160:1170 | -2.13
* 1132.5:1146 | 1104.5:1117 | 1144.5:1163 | -0.46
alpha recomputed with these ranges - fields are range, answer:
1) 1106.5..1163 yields 133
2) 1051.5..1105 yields 116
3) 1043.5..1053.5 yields 116.8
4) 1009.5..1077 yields 124.8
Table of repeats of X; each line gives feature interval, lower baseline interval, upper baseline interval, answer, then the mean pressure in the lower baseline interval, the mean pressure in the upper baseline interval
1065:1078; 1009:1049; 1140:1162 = 0.055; 111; 122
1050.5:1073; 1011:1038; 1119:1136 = -0.067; 109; 102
